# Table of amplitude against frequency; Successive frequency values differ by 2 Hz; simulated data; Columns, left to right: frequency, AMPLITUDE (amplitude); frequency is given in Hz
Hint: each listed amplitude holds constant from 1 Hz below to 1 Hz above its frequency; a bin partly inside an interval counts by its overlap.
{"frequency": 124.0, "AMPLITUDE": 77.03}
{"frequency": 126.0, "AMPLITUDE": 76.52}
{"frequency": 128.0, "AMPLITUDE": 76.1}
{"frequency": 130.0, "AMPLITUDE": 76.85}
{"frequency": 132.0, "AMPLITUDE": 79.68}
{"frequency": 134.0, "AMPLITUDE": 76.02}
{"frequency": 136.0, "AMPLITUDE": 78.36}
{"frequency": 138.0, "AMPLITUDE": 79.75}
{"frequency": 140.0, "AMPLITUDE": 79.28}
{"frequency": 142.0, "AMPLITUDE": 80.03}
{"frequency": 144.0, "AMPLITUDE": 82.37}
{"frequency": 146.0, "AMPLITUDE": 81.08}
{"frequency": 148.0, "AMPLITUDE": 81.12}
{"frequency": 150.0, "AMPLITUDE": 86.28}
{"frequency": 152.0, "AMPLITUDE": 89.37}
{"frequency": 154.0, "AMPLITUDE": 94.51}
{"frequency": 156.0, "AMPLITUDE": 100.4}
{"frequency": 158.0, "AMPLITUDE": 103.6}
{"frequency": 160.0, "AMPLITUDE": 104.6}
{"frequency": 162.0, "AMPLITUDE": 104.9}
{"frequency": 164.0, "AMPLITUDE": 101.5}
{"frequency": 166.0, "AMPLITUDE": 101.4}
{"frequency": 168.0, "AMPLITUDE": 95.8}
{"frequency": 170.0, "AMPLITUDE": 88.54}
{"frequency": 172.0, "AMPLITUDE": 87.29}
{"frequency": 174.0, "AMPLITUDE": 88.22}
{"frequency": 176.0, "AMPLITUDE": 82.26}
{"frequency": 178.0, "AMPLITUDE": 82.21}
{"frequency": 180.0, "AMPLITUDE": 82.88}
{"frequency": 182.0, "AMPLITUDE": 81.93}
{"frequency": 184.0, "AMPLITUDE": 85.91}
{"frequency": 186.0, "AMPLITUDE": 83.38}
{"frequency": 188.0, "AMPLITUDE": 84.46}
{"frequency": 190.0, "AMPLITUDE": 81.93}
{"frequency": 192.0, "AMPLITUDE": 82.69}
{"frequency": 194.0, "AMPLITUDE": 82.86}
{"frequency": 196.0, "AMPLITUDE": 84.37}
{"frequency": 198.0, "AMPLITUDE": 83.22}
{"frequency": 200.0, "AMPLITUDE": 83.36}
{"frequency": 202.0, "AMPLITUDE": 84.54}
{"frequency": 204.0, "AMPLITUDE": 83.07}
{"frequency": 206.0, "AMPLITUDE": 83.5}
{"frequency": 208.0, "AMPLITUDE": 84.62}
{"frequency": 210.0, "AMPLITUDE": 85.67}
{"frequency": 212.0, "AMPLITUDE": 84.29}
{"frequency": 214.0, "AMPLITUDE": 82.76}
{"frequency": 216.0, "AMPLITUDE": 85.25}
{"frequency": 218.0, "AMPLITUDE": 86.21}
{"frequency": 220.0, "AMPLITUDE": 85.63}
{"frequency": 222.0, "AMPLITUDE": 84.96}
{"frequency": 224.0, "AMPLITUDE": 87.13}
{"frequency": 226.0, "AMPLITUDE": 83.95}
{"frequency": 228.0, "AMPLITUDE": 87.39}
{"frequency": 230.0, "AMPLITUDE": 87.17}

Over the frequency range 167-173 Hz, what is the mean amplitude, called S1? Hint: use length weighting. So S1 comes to 90.5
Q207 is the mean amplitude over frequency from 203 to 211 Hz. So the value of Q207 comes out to 84.2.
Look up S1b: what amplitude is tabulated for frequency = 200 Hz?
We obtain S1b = 83.36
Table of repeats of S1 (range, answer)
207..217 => 84.5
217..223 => 85.6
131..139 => 78.5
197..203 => 83.7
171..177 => 85.9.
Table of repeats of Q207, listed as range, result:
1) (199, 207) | 83.6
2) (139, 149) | 80.8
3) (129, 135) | 77.5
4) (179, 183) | 82.4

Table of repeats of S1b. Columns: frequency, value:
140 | 79.28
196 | 84.37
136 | 78.36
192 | 82.69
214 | 82.76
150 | 86.28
